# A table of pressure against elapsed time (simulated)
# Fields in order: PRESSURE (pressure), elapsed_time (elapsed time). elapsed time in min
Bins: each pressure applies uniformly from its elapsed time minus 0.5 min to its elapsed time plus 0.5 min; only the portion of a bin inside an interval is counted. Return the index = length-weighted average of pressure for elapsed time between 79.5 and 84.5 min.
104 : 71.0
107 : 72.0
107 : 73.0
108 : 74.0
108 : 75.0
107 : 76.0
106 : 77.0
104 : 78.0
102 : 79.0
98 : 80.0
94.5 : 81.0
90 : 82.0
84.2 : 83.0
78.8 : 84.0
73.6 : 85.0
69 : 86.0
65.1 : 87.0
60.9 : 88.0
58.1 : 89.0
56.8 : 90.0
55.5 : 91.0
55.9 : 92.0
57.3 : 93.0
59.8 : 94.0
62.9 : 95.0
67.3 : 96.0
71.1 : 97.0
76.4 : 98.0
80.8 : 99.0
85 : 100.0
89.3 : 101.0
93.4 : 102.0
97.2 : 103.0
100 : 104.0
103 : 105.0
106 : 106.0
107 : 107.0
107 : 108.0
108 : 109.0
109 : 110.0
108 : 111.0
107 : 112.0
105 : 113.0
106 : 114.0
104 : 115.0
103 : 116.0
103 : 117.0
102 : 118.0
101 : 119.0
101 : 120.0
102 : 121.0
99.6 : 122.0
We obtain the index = 89.1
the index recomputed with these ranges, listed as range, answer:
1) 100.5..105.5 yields 96.6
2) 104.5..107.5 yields 105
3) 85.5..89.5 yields 63.3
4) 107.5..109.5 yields 108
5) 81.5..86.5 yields 79.1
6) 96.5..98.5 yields 73.8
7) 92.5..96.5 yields 61.8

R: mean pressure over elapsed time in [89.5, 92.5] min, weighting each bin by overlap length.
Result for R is 56.1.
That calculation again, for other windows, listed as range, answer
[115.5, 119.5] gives 102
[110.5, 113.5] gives 107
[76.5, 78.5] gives 105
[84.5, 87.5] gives 69.2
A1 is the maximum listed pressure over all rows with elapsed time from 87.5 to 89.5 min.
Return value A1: 60.9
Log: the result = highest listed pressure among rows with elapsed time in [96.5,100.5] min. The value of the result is 85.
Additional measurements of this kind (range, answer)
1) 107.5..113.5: 109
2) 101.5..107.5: 107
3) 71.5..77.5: 108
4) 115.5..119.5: 103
